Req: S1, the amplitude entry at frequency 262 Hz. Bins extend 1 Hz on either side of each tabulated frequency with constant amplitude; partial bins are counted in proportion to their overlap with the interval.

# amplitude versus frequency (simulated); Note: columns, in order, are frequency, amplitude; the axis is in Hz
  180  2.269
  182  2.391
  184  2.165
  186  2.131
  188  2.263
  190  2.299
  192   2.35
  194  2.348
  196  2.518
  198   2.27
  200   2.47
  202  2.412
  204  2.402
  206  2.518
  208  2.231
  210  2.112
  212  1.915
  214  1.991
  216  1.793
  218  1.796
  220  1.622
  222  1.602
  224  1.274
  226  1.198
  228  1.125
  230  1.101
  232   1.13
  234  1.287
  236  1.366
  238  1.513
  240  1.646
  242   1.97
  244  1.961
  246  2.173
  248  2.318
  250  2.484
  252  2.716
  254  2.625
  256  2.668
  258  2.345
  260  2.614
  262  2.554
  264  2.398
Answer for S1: 2.554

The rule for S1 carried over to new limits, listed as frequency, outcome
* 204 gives 2.402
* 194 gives 2.348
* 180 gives 2.269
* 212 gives 1.915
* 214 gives 1.991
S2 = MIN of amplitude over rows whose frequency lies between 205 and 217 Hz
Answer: 1.793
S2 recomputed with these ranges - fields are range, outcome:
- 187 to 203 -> 2.263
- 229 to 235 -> 1.101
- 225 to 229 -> 1.125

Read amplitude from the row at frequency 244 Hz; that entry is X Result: 1.961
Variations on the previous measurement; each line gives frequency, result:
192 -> 2.35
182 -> 2.391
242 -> 1.97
